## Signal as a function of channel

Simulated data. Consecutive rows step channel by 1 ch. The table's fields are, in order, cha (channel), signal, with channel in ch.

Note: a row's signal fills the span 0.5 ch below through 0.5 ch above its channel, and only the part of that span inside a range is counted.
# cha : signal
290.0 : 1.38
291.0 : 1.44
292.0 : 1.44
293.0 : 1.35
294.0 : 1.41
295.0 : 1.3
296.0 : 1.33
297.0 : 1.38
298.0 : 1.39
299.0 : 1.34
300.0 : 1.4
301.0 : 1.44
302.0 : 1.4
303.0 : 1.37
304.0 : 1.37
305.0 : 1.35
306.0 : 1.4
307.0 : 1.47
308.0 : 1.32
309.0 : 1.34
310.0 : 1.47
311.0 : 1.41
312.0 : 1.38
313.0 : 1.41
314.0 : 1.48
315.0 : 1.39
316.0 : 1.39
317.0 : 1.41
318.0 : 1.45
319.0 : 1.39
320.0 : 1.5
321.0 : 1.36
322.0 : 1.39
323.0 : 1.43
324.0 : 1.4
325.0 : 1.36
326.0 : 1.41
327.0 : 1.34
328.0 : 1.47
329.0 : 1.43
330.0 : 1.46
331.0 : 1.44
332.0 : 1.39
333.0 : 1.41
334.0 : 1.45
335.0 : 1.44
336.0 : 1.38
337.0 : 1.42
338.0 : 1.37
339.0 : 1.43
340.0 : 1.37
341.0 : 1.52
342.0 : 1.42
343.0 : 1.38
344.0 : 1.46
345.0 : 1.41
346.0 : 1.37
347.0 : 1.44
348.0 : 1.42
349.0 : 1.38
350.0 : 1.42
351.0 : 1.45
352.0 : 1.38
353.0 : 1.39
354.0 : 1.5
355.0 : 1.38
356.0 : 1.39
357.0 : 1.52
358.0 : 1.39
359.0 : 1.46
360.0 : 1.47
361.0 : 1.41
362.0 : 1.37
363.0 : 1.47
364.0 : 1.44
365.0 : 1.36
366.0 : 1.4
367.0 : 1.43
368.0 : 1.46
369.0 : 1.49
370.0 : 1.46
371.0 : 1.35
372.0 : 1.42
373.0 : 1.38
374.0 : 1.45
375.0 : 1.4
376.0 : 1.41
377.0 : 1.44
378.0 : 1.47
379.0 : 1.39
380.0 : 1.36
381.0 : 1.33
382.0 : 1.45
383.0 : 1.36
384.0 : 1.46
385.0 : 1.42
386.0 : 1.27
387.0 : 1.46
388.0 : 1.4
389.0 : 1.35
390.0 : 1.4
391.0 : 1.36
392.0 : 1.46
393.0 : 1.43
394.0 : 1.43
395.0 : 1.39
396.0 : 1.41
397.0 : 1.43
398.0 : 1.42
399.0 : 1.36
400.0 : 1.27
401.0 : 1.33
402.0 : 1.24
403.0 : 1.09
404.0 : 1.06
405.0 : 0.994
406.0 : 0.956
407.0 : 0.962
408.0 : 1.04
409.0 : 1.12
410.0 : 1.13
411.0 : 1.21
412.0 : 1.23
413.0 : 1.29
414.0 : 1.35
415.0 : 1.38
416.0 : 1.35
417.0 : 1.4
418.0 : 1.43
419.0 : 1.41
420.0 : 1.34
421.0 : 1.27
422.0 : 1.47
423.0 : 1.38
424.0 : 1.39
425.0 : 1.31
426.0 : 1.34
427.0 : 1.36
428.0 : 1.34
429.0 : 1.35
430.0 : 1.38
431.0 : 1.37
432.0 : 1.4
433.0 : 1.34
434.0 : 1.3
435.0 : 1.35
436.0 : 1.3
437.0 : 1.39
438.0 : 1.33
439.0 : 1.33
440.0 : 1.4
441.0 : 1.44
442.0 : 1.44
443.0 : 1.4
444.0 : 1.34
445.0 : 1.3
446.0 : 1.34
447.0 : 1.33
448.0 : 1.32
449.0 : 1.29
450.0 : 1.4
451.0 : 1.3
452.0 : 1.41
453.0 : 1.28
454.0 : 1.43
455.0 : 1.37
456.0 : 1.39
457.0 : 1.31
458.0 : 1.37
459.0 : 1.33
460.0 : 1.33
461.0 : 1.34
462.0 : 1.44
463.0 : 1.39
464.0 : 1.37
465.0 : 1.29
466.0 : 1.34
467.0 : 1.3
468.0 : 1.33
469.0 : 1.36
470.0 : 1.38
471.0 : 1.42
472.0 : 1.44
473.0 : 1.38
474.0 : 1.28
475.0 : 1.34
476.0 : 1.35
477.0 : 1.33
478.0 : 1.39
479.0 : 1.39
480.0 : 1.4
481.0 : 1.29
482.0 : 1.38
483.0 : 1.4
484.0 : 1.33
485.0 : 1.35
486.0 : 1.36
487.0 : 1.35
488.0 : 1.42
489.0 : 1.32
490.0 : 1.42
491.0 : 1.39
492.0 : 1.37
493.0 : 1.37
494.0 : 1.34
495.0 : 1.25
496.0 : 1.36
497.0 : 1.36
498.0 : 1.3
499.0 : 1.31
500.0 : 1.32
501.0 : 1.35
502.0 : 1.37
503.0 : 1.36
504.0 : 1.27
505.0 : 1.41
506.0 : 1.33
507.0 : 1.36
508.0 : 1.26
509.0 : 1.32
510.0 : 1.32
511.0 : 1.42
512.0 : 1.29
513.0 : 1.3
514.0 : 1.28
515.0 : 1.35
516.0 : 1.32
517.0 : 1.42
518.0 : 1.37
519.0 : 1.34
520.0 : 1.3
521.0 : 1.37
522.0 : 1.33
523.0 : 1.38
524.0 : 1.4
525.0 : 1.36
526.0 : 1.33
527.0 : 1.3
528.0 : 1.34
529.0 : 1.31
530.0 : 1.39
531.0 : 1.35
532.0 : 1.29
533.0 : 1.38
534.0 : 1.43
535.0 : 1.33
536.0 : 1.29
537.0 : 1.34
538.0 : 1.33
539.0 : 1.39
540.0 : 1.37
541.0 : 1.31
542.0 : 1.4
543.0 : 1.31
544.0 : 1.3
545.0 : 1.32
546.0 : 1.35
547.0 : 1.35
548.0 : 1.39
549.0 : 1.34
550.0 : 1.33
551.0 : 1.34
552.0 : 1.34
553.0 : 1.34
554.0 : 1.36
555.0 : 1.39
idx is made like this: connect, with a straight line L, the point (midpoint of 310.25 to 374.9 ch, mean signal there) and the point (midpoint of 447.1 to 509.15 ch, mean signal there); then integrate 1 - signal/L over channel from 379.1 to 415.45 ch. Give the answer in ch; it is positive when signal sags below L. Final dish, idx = 2.5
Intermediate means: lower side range 1.42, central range 1.3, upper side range 1.35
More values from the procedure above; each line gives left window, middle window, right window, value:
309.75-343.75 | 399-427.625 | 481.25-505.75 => 2.62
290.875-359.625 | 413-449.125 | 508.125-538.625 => 0.34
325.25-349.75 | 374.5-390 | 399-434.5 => -0.71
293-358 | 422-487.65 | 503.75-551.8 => 0.36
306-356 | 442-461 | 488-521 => 0.20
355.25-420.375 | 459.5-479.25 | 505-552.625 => -0.19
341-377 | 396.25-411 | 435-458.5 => 2.26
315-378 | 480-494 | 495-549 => -0.09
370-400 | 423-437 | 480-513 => 0.28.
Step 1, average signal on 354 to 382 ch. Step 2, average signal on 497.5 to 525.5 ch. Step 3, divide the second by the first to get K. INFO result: 0.94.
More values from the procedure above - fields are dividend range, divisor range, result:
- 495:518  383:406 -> 1.00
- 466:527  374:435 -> 1.02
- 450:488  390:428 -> 1.05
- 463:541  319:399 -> 0.95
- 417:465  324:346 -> 0.96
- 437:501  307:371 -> 0.96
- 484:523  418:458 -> 0.99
